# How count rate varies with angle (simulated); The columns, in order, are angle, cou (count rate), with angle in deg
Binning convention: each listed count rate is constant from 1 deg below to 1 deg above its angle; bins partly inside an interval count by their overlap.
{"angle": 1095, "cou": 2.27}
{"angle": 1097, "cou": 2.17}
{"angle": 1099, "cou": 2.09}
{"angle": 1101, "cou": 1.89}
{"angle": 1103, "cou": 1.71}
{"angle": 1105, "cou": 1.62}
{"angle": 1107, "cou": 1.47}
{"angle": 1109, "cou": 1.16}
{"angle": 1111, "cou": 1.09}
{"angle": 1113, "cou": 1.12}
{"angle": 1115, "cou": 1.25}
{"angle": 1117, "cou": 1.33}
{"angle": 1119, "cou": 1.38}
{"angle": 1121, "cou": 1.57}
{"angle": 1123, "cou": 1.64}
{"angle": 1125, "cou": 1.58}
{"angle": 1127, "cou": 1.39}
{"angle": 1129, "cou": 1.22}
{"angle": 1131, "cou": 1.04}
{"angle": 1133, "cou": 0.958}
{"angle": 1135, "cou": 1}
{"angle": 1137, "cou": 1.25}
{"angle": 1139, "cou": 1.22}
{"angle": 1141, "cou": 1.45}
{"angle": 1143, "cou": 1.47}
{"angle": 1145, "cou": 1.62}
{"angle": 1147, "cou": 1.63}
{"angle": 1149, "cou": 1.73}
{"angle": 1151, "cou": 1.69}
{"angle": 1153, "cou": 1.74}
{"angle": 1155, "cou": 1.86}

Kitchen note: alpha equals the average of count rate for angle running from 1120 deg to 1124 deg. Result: 1.6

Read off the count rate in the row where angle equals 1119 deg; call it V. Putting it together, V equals 1.38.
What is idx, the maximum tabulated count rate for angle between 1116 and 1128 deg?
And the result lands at 1.64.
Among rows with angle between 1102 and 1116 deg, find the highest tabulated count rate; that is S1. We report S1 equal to 1.71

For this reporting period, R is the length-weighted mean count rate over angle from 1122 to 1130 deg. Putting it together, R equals 1.46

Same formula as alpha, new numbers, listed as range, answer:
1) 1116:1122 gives 1.43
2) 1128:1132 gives 1.13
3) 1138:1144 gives 1.38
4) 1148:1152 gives 1.71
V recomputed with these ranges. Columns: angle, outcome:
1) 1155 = 1.86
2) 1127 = 1.39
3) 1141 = 1.45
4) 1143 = 1.47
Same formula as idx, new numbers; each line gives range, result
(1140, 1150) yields 1.73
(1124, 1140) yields 1.58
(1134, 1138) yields 1.25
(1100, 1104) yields 1.89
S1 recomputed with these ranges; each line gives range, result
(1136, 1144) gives 1.47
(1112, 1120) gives 1.38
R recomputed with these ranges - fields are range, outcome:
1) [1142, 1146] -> 1.54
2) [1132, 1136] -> 0.979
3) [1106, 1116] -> 1.22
